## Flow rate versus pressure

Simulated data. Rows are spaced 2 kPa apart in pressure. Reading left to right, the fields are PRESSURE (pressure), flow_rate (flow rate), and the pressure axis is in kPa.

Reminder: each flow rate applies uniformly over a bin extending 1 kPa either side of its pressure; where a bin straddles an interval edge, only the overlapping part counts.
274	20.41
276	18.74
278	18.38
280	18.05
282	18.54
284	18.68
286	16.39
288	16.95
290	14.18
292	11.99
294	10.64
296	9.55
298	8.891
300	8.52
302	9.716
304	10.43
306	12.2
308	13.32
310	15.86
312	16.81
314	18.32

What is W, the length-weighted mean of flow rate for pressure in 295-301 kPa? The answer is 8.99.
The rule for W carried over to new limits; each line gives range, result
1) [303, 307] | 11.3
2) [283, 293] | 15.6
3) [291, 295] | 11.3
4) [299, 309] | 10.8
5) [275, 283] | 18.4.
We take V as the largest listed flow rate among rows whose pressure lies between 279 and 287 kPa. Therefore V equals 18.68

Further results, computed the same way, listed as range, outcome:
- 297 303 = 9.716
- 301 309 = 13.32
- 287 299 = 16.95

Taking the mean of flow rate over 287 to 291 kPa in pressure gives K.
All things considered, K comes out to 15.6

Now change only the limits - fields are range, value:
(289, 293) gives 13.1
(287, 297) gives 12.7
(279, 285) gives 18.4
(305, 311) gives 13.8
